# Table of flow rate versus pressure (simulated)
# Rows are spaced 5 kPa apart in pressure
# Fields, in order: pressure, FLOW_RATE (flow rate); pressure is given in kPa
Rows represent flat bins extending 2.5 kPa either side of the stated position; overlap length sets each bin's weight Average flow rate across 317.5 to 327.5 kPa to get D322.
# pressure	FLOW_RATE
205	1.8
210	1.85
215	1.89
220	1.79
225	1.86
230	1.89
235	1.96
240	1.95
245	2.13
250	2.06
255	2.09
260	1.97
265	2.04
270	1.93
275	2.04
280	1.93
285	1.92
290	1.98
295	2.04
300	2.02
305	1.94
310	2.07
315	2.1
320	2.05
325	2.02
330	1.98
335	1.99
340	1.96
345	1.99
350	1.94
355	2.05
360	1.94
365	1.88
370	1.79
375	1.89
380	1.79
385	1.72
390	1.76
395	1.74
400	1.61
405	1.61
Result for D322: 2.04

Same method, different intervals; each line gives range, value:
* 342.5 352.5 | 1.96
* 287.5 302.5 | 2.01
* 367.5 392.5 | 1.79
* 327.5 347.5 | 1.98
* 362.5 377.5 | 1.85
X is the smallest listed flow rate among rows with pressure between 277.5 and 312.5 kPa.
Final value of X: 1.92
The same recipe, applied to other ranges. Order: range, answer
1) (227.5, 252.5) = 1.89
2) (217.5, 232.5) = 1.79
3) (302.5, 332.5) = 1.94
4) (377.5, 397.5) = 1.72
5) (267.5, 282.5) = 1.93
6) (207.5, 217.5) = 1.85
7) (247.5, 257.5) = 2.06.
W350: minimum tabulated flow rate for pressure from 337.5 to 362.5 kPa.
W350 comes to 1.94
